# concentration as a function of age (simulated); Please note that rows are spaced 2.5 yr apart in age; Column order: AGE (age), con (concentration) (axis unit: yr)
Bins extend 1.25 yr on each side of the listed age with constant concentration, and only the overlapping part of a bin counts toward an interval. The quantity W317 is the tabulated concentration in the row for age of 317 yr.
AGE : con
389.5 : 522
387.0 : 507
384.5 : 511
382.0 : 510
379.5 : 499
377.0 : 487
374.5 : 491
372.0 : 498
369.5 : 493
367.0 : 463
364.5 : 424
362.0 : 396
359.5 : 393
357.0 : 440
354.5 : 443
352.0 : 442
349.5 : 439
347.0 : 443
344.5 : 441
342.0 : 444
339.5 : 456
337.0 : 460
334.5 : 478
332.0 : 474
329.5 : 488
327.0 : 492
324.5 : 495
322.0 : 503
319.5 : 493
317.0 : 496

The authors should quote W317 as 496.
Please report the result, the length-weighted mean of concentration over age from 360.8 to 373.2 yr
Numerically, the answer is 455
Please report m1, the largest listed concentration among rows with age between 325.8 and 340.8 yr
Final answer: 492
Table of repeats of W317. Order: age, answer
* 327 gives 492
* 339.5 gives 456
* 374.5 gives 491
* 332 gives 474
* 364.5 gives 424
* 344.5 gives 441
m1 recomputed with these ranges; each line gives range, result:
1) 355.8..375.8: 498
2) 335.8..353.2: 460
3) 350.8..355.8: 443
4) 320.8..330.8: 503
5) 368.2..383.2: 510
